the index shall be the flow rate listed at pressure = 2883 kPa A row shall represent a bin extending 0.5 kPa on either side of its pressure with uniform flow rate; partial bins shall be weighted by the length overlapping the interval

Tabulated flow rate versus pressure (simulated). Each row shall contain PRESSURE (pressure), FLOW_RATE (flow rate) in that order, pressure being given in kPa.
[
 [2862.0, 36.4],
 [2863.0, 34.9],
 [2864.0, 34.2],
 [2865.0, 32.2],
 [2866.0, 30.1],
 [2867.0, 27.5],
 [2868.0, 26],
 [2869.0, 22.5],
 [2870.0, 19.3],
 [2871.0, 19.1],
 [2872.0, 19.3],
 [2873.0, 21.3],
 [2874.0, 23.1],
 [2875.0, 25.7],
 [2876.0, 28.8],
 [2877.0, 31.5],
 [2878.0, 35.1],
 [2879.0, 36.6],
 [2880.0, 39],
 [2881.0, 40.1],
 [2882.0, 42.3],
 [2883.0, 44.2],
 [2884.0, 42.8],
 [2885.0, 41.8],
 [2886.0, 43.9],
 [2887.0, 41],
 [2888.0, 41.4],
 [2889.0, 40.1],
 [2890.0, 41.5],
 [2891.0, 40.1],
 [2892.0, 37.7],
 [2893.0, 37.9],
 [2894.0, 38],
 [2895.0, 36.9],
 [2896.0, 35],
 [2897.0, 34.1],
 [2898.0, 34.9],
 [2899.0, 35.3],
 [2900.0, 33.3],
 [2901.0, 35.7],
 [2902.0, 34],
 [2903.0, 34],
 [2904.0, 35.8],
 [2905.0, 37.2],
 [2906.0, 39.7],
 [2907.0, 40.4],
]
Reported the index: 44.2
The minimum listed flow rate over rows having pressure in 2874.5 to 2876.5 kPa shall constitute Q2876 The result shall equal 25.7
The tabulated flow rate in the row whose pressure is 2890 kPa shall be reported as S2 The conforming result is 41.5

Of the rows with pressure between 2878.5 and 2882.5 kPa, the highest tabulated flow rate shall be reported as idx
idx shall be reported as 42.3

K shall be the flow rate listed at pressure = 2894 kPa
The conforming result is 38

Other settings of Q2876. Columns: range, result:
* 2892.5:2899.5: 34.1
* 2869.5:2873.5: 19.1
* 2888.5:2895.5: 36.9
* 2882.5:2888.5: 41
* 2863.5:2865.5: 32.2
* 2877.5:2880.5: 35.1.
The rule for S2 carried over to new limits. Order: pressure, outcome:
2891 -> 40.1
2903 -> 34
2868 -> 26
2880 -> 39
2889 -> 40.1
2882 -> 42.3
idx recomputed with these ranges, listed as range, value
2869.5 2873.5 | 21.3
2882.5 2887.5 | 44.2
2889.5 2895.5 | 41.5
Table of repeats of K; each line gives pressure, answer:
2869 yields 22.5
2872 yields 19.3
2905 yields 37.2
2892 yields 37.7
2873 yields 21.3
